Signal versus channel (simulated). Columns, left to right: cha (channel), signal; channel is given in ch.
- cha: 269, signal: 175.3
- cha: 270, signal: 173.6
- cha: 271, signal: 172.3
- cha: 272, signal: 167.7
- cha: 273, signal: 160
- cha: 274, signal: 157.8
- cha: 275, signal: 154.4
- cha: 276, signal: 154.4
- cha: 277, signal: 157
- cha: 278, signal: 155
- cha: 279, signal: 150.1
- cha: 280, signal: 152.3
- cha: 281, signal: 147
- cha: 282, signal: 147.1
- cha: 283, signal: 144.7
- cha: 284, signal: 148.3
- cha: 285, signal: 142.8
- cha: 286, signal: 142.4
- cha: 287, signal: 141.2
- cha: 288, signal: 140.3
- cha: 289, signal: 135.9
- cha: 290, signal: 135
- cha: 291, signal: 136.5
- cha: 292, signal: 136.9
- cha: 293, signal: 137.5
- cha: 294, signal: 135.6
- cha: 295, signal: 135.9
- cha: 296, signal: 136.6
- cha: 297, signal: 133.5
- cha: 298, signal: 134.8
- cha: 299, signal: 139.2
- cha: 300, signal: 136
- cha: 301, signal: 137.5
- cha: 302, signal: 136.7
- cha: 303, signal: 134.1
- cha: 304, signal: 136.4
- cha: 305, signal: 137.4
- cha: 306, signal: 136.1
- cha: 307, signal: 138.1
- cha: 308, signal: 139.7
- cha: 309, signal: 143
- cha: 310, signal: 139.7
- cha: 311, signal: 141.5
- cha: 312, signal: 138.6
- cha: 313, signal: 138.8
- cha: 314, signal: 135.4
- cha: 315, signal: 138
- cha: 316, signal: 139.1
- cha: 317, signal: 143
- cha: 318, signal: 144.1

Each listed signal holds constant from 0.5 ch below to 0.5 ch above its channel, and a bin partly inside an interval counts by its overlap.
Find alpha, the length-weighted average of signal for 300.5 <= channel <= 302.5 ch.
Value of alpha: 137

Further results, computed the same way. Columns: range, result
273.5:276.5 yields 156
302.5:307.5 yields 136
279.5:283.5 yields 148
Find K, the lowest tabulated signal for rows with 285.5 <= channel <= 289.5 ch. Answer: 135.9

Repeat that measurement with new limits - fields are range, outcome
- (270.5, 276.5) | 154.4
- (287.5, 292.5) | 135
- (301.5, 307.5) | 134.1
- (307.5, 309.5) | 139.7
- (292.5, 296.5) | 135.6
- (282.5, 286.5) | 142.4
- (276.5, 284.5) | 144.7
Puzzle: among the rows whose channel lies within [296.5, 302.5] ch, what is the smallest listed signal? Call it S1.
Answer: 133.5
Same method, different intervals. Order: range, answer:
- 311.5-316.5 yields 135.4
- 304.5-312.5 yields 136.1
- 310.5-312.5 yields 138.6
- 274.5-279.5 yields 150.1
